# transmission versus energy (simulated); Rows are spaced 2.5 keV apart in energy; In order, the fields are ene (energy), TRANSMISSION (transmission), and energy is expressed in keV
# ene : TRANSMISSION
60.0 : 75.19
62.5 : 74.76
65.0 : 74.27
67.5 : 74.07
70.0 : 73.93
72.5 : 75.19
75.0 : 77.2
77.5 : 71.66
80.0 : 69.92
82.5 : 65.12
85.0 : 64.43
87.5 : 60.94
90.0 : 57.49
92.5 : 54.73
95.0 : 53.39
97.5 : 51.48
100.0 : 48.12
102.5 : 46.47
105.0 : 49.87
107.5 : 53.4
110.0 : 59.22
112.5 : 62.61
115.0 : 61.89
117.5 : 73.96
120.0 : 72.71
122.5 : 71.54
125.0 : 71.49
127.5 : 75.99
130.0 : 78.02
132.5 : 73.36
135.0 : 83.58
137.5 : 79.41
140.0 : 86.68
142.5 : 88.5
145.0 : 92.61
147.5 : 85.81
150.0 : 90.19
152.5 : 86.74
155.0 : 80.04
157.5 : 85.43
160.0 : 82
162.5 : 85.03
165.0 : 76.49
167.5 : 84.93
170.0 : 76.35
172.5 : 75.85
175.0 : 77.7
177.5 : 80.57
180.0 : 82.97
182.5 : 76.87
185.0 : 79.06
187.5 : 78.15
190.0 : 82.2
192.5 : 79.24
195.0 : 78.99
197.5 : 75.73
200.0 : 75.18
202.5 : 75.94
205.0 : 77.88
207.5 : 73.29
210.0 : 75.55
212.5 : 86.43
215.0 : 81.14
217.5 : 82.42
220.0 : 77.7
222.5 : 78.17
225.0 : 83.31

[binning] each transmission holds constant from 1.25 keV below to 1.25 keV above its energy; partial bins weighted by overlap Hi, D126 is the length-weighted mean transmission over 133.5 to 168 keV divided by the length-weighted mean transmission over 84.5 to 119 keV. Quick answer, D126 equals 1.5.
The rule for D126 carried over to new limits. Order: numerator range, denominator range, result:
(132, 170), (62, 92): 1.21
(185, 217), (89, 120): 1.38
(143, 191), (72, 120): 1.35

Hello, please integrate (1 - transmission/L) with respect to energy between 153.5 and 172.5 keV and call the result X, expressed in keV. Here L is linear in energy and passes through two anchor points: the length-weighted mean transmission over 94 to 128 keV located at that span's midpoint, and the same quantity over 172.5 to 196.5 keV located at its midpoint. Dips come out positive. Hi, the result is -1.9 keV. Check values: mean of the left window 60.6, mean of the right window 79.3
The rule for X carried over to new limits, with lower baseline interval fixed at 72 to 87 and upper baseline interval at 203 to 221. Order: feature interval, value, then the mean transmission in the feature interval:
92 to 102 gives 2.8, 51.3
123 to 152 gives -3.2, 82.2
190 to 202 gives 0.0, 77.7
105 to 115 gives 2.0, 57.8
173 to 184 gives -0.4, 79.3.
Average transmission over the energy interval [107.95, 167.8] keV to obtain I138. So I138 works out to 78.2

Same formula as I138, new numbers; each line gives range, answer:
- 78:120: 59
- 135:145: 85.7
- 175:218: 78.8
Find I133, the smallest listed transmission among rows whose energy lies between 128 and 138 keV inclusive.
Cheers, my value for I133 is 73.36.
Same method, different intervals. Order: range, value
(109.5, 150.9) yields 59.22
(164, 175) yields 75.85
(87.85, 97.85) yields 51.48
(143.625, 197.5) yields 75.73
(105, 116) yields 49.87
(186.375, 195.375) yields 78.15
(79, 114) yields 46.47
